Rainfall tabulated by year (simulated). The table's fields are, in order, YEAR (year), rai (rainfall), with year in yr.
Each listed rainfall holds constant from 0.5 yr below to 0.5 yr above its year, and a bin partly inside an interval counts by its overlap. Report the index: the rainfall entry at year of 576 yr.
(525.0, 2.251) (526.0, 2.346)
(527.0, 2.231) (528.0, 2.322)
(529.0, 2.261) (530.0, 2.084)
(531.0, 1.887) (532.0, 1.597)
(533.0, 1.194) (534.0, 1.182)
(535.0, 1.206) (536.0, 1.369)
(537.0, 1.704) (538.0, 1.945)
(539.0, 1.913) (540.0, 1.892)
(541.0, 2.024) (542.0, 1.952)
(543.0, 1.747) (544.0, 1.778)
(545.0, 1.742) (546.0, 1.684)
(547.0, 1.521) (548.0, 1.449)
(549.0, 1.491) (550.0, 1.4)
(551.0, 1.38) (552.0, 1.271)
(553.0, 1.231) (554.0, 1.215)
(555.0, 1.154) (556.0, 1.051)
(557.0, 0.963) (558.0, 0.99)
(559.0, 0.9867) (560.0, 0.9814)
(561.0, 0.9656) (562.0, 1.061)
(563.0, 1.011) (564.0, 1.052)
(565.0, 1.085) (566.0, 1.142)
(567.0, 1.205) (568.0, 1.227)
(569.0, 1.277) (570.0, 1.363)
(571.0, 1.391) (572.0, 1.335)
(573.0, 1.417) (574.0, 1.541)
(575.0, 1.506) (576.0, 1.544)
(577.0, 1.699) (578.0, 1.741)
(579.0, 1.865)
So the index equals 1.544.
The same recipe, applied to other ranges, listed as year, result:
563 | 1.011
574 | 1.541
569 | 1.277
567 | 1.205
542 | 1.952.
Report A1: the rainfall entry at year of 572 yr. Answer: 1.335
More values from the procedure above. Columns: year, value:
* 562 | 1.061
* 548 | 1.449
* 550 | 1.4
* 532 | 1.597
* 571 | 1.391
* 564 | 1.052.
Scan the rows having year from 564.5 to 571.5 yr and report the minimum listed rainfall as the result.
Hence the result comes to 1.085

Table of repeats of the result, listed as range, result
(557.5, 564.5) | 0.9656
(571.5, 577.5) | 1.335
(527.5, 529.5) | 2.261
